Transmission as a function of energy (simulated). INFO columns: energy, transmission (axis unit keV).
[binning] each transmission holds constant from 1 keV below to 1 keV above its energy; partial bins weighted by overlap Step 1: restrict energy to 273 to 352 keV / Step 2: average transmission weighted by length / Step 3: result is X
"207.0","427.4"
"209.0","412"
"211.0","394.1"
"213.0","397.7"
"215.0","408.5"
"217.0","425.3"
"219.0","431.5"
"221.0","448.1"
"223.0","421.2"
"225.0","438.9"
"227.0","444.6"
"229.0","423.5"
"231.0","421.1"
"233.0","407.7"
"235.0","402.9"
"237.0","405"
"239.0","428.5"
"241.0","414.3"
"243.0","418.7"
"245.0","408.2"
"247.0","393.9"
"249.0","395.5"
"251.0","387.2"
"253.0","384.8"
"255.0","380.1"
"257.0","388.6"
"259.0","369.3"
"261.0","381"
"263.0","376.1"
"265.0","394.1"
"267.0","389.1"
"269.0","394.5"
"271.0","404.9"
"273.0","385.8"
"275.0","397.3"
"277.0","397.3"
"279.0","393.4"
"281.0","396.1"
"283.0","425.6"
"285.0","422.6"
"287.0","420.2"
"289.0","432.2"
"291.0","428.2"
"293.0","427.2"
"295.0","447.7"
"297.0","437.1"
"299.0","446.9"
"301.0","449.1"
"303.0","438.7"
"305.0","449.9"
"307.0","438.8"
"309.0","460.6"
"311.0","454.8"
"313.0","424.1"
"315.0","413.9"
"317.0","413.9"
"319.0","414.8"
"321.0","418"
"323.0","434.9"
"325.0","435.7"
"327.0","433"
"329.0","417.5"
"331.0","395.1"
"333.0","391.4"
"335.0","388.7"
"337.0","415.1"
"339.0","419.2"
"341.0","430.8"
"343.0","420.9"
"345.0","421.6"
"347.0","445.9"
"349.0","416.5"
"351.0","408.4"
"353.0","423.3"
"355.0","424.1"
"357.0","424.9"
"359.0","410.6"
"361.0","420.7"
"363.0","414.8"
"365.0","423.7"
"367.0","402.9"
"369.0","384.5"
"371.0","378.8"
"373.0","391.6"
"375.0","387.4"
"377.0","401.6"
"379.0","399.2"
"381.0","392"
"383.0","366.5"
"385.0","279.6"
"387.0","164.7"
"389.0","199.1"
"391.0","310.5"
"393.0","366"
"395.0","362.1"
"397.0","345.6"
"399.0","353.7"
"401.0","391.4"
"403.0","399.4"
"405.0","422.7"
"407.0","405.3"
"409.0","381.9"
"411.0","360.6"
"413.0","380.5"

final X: 423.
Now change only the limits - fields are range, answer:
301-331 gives 431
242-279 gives 392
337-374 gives 415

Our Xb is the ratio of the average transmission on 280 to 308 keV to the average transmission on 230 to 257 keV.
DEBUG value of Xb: 1.07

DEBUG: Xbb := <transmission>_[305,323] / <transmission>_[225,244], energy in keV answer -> 1.03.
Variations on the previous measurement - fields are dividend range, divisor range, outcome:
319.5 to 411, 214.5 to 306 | 0.94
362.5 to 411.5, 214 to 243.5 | 0.86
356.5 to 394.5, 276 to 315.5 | 0.84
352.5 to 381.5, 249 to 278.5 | 1.04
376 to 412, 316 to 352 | 0.84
